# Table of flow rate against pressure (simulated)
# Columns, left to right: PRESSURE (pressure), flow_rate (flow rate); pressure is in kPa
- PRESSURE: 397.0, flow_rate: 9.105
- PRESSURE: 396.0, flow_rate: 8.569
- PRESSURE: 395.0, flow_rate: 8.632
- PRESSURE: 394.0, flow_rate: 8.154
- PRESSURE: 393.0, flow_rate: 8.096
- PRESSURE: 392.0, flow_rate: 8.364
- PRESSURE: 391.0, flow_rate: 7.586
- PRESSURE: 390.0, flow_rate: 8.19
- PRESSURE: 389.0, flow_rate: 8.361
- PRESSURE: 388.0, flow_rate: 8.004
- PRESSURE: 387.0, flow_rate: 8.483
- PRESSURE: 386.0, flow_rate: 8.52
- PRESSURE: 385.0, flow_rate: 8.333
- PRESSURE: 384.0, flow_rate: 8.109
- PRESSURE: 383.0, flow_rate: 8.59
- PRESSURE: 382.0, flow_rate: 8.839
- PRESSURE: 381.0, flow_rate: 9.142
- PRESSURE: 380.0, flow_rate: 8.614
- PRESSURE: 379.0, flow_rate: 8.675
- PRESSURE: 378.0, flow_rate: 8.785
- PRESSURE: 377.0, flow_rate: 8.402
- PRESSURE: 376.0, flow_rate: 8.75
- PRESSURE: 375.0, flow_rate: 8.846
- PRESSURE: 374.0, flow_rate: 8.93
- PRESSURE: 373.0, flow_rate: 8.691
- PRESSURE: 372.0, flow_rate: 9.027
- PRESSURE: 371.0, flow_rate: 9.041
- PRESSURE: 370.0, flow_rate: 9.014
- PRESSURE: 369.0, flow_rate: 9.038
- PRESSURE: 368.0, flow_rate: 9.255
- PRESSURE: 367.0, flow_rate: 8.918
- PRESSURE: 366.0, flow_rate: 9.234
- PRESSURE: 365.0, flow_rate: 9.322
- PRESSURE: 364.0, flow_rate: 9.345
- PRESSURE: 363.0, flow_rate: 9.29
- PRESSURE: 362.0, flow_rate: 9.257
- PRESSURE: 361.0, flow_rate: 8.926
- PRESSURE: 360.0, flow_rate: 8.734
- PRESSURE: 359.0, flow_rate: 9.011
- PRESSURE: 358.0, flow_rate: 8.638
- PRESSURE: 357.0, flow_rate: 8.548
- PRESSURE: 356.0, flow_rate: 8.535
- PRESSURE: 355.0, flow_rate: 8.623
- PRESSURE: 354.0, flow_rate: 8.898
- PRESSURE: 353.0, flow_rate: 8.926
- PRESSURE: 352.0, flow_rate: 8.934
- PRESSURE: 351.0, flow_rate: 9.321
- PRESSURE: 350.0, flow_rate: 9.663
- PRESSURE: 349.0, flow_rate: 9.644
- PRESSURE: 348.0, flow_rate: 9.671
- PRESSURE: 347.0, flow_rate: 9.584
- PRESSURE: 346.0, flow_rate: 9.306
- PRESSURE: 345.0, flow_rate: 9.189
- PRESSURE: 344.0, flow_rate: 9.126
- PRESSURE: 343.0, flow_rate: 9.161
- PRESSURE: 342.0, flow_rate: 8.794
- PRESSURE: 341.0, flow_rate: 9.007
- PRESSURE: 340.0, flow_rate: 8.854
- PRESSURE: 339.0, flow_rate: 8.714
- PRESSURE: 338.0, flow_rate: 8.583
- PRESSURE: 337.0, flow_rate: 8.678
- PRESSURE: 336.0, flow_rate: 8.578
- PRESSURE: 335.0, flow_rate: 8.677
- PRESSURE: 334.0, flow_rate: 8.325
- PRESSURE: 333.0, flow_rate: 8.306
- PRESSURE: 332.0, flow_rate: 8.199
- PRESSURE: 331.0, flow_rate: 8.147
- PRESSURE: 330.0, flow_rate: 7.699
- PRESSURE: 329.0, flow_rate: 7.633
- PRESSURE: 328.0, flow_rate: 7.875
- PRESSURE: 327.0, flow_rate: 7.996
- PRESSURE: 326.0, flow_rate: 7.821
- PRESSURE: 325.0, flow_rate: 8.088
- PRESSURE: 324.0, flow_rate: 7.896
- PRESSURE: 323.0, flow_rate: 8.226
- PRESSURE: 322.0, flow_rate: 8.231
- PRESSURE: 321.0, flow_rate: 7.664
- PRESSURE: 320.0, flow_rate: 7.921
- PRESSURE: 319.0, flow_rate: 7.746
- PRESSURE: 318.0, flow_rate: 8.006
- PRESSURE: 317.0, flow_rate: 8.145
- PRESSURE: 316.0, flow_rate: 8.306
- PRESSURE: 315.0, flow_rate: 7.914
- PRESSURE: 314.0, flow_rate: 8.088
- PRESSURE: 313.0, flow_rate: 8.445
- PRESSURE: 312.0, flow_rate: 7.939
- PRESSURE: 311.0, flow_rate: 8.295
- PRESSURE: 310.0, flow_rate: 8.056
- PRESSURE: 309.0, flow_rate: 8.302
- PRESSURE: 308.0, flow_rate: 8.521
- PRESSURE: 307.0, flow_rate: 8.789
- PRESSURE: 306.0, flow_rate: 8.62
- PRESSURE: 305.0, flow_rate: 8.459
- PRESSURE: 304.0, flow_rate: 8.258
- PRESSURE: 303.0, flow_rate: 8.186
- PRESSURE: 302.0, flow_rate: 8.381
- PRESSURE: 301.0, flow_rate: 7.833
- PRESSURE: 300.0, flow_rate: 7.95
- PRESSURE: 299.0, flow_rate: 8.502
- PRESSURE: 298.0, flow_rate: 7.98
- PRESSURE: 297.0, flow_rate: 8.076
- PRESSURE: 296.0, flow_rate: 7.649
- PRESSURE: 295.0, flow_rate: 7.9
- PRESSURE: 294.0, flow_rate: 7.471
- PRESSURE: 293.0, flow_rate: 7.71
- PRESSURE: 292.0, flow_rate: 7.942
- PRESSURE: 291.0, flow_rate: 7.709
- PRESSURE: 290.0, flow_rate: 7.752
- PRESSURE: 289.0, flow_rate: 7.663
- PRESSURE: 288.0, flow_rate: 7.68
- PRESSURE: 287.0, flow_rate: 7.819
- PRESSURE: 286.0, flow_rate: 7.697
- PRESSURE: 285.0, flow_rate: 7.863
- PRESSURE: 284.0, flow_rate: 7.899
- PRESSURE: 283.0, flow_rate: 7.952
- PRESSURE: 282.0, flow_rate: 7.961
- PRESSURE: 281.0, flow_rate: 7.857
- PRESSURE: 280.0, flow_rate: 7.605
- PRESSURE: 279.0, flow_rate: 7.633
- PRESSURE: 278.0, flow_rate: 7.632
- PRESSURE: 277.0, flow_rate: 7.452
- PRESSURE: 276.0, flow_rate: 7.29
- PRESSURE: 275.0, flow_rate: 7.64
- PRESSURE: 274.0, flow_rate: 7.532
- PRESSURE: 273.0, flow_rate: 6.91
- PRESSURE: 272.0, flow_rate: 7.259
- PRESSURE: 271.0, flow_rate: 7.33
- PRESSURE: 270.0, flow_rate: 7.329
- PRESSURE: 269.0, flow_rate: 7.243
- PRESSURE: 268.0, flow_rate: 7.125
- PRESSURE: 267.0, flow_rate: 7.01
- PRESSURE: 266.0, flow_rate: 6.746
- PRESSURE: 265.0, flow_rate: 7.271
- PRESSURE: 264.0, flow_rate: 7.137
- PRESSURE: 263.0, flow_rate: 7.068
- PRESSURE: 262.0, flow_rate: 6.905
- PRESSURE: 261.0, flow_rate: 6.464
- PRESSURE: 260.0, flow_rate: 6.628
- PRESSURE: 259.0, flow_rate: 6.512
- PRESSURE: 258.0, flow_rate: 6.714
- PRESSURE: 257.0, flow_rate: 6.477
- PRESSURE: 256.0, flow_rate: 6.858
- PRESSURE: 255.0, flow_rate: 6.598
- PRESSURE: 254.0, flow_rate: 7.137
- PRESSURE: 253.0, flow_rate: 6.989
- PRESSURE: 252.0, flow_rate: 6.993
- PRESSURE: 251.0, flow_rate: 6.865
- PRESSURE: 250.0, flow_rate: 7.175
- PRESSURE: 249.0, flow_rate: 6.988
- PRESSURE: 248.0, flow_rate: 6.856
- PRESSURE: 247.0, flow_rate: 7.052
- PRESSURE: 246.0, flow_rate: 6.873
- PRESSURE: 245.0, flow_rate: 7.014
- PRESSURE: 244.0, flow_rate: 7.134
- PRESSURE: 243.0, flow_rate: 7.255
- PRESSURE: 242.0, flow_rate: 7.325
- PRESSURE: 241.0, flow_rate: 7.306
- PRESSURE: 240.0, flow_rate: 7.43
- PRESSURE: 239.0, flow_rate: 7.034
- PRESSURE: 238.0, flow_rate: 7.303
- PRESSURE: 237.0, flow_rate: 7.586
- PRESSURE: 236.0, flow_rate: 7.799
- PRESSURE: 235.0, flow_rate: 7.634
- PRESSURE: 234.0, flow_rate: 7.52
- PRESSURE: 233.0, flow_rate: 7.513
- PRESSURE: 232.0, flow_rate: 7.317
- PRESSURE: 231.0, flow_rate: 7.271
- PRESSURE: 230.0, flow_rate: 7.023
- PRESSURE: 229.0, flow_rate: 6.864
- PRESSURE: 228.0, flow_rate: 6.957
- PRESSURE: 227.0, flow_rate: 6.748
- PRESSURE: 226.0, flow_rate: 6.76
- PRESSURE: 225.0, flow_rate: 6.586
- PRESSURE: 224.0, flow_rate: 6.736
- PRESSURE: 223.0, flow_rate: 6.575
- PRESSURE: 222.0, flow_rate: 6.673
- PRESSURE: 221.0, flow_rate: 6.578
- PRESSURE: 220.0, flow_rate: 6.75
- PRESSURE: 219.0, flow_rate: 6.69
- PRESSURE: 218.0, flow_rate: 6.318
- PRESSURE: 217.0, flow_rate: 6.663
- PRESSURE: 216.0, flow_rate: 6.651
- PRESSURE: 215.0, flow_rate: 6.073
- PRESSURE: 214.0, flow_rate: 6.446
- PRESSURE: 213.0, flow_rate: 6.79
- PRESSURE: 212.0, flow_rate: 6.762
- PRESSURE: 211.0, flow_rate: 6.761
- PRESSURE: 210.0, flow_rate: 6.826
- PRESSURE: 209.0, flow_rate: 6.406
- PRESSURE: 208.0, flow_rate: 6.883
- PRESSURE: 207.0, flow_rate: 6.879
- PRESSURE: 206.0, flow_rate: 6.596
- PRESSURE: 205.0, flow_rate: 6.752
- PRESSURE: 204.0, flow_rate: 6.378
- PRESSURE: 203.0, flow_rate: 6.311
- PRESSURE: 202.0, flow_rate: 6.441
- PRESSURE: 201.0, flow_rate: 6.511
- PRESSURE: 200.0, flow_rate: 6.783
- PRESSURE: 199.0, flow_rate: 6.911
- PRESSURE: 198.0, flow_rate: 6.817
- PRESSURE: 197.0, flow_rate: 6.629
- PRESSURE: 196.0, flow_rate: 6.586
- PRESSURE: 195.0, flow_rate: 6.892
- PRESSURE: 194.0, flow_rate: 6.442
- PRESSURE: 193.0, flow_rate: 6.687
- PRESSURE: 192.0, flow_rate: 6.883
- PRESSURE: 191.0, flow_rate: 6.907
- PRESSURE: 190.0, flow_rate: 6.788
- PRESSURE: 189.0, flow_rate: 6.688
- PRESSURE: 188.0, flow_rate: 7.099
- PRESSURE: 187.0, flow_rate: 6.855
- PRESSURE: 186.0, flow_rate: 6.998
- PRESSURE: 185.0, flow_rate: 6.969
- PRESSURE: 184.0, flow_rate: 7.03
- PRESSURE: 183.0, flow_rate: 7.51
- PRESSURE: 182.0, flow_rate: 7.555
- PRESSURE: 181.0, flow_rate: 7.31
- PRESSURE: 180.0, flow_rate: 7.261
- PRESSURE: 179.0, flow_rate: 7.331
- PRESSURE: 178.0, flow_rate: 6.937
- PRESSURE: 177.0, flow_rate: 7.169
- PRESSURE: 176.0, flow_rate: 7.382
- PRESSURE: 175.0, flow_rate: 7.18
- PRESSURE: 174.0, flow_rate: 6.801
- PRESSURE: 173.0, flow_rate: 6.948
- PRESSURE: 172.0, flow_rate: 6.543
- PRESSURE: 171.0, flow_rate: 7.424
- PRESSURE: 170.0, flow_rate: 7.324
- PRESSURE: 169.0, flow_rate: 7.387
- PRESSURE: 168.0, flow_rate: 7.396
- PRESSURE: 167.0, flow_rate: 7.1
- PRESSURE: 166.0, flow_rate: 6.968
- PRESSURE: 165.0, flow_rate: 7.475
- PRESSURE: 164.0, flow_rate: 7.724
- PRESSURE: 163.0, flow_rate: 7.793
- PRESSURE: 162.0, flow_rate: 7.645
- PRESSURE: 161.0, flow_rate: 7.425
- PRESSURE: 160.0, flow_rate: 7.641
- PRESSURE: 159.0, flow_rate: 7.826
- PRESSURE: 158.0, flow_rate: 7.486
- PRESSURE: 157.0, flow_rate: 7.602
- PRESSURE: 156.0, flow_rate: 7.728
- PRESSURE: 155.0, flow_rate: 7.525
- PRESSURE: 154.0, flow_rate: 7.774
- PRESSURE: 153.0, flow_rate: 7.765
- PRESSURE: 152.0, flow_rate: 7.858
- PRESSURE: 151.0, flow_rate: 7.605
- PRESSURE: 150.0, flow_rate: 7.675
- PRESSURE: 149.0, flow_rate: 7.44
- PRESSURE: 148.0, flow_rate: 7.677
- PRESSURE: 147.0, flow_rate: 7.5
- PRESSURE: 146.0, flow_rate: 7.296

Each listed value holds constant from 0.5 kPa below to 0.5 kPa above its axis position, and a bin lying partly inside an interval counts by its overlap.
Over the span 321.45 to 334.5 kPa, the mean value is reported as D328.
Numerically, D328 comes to 8.03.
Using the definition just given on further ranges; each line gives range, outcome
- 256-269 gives 6.85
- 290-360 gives 8.4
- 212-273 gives 6.96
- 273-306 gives 7.84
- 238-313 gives 7.5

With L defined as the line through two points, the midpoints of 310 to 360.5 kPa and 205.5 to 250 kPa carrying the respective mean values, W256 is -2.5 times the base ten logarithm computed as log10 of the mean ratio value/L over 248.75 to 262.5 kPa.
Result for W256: 0.083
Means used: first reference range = 6.94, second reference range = 8.52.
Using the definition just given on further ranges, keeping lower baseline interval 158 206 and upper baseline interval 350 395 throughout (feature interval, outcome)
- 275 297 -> 0.03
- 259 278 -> 0.10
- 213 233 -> 0.10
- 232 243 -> 0.02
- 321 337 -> 0.03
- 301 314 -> -0.02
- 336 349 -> -0.07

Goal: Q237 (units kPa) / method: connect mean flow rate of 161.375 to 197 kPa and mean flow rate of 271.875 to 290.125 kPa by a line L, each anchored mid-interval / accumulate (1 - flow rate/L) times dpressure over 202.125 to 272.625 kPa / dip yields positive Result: 4.71 kPa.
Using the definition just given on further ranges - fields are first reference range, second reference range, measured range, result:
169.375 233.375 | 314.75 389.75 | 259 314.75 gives 1.22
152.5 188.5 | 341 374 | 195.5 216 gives 2.76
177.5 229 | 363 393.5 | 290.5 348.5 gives -1.76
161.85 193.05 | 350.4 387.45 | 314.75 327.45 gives 0.65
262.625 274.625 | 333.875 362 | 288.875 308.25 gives -0.54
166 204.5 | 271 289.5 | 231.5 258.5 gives 0.85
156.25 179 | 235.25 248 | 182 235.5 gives 3.56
